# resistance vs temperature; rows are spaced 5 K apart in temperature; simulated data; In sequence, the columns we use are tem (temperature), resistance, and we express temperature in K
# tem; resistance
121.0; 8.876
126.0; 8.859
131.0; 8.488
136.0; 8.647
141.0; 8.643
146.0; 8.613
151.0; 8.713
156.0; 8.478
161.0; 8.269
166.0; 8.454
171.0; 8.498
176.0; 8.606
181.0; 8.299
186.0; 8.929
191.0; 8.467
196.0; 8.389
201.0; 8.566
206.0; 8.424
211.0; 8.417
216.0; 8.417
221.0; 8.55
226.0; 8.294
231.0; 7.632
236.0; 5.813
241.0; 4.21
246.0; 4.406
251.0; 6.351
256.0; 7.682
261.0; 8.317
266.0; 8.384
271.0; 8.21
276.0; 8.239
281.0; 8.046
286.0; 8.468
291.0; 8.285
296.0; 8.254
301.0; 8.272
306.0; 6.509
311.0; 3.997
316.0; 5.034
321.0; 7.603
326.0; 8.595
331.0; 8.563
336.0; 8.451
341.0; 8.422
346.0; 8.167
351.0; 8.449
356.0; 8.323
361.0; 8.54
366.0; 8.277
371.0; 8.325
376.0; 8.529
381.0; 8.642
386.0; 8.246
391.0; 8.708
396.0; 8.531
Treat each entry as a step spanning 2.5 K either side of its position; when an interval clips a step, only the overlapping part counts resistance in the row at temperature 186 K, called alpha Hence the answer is 8.929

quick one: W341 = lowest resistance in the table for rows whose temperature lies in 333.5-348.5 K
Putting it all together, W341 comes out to 8.167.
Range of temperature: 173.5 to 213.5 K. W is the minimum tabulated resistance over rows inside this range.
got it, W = 8.299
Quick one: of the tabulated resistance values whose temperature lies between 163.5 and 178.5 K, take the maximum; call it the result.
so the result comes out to 8.606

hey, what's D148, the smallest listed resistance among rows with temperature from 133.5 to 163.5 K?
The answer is 8.269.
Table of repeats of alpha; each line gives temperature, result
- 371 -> 8.325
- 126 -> 8.859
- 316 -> 5.034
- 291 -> 8.285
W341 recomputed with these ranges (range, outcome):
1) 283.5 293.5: 8.285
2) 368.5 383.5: 8.325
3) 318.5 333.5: 7.603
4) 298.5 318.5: 3.997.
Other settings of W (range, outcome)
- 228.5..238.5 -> 5.813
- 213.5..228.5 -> 8.294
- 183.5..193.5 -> 8.467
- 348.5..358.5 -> 8.323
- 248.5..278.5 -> 6.351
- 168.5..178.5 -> 8.498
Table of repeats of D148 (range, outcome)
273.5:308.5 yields 6.509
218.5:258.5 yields 4.21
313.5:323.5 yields 5.034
